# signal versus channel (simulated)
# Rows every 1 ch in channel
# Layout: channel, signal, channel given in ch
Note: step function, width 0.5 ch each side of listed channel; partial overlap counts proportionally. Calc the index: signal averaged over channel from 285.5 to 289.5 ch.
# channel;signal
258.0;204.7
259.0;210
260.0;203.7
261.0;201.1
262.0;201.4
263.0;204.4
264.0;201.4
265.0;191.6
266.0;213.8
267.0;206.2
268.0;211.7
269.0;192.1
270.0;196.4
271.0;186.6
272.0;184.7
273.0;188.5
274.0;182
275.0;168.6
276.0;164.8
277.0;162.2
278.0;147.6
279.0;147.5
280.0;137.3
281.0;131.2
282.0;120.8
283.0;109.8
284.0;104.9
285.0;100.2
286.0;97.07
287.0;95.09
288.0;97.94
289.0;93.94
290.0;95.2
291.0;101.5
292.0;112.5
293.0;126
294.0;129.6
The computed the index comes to 96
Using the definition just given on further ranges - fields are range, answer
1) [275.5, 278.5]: 158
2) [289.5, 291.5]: 98.3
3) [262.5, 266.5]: 203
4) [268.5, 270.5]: 194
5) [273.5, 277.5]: 169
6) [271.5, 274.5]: 185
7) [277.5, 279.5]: 148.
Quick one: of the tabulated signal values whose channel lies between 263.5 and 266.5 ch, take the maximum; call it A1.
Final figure 213.8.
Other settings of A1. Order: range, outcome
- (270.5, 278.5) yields 188.5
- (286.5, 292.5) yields 112.5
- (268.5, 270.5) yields 196.4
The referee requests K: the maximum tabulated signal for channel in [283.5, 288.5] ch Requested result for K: 104.9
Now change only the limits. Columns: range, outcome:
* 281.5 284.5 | 120.8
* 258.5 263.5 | 210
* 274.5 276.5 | 168.6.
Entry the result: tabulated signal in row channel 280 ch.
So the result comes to 137.3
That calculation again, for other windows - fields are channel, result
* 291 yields 101.5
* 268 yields 211.7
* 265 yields 191.6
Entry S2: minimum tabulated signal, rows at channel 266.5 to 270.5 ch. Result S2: 192.1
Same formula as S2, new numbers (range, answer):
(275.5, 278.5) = 147.6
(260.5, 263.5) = 201.1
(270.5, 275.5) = 168.6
